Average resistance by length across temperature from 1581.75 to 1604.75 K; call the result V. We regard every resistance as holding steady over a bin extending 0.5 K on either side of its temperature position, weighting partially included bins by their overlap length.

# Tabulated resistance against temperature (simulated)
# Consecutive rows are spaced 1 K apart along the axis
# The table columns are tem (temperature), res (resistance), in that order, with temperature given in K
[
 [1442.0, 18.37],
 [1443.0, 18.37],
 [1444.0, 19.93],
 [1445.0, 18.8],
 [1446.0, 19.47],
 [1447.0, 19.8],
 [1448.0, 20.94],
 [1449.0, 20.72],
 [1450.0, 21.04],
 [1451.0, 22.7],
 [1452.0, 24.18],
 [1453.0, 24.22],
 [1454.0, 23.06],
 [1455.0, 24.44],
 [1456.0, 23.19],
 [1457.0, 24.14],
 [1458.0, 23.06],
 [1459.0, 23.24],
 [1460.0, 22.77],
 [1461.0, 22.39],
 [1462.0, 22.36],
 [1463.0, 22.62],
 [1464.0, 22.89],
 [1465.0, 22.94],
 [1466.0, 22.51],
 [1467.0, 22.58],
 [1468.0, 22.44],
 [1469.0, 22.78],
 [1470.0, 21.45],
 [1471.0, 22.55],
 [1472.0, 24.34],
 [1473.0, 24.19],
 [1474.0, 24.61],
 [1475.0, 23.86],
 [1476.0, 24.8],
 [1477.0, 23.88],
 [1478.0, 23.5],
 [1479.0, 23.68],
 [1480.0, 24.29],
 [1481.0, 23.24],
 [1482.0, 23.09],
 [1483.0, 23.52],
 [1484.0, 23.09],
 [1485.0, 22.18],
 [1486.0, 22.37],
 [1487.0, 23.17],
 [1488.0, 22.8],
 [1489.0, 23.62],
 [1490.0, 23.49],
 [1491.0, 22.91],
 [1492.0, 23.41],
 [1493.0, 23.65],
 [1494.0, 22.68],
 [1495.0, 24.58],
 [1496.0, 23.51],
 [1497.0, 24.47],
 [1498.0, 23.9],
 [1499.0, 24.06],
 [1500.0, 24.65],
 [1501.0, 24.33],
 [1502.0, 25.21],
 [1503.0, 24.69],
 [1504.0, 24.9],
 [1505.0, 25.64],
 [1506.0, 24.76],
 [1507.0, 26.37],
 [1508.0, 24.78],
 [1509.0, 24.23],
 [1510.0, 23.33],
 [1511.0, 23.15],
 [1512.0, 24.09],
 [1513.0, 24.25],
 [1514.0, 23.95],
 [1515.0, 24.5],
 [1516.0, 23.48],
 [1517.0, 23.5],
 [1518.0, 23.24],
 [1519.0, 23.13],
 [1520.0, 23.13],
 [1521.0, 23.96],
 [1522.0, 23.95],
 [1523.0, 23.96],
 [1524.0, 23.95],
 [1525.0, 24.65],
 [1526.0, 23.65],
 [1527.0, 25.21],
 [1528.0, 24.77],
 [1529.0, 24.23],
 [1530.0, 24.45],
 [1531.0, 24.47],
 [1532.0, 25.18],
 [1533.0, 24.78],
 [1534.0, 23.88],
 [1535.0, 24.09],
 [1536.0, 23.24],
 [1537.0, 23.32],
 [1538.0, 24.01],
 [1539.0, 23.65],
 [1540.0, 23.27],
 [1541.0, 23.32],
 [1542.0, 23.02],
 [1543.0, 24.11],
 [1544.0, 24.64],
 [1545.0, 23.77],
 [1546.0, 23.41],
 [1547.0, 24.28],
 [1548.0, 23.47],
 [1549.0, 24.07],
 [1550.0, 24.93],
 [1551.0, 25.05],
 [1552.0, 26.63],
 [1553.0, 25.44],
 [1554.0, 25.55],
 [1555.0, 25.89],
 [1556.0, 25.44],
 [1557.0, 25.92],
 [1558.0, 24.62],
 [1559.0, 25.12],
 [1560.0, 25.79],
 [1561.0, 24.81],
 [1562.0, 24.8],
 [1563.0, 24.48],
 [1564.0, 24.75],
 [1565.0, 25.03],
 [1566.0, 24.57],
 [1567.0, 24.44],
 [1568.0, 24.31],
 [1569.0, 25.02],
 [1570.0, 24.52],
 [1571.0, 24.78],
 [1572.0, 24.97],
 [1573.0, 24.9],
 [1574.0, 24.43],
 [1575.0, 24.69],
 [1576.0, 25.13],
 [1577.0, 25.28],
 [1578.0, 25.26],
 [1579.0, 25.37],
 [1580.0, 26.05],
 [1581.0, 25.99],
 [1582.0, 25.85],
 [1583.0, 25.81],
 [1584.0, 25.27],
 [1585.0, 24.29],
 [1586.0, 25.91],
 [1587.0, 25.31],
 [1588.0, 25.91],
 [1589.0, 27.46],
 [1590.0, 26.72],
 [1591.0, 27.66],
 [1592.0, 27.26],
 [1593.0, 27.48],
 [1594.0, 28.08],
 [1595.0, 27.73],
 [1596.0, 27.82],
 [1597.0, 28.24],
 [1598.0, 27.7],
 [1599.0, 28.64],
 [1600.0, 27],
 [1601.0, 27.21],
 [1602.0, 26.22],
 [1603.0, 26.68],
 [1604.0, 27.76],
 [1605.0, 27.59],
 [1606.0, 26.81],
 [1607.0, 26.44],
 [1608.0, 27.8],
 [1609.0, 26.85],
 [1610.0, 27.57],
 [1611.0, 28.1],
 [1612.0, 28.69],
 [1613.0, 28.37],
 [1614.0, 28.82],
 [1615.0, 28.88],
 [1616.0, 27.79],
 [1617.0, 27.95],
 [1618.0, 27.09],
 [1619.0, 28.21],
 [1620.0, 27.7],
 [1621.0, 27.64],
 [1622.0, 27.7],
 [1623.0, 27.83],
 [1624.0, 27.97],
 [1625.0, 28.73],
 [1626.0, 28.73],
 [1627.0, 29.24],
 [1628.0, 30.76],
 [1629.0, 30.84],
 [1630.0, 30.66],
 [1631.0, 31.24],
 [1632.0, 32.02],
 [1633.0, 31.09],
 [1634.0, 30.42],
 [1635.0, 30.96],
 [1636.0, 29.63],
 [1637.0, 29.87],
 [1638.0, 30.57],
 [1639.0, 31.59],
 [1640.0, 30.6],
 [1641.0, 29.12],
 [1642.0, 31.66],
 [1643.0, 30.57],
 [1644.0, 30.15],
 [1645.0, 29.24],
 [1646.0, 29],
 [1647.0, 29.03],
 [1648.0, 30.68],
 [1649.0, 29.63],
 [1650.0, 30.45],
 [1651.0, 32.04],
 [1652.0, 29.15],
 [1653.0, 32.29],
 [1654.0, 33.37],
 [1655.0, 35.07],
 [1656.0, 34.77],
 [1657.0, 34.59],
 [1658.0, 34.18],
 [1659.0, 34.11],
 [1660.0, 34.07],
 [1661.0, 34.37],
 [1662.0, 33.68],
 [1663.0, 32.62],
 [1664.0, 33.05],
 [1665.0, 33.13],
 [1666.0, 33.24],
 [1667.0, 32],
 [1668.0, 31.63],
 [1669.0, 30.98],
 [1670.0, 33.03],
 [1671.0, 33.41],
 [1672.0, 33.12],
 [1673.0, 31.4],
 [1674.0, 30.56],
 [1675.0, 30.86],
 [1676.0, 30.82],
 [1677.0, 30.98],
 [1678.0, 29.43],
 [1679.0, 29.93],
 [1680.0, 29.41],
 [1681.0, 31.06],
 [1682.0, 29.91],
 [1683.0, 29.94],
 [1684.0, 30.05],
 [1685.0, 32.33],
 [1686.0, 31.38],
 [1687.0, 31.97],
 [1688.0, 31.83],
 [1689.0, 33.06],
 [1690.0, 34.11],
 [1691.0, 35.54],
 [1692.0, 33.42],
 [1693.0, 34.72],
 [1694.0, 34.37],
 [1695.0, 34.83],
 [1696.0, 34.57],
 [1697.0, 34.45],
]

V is 26.9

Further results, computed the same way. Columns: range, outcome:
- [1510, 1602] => 25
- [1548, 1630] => 26.6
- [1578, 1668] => 29.2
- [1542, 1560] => 24.8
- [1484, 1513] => 24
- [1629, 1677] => 31.7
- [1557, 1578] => 24.9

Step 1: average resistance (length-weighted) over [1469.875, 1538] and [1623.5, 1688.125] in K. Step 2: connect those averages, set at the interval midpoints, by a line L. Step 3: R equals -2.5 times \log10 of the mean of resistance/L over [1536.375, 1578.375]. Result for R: 0.080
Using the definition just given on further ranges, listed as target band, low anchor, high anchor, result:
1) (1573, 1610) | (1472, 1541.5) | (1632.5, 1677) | 0.07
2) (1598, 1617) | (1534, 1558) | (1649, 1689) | 0.02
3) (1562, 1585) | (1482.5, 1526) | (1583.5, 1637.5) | 0.07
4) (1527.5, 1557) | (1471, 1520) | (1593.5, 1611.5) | 0.05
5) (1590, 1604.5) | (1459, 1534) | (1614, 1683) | 0.04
